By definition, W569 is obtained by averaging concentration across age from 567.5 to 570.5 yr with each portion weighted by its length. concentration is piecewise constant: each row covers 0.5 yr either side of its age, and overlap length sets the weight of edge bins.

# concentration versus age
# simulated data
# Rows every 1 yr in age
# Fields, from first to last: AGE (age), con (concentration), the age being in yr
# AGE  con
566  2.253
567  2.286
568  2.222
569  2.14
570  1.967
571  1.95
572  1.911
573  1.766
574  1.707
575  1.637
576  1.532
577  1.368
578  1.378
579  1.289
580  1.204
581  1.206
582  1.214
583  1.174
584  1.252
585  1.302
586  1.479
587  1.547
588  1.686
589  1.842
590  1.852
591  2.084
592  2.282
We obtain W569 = 2.11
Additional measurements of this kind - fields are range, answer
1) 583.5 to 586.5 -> 1.34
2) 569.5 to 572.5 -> 1.94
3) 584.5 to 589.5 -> 1.57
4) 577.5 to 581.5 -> 1.27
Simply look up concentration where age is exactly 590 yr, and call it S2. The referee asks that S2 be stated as 1.852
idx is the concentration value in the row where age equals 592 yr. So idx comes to 2.282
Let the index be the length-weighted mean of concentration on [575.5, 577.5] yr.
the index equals 1.45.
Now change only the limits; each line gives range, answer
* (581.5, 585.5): 1.24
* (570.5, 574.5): 1.83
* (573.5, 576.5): 1.63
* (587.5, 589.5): 1.76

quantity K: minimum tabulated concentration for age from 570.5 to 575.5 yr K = 1.637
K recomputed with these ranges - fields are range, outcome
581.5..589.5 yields 1.174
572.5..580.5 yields 1.204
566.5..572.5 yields 1.911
